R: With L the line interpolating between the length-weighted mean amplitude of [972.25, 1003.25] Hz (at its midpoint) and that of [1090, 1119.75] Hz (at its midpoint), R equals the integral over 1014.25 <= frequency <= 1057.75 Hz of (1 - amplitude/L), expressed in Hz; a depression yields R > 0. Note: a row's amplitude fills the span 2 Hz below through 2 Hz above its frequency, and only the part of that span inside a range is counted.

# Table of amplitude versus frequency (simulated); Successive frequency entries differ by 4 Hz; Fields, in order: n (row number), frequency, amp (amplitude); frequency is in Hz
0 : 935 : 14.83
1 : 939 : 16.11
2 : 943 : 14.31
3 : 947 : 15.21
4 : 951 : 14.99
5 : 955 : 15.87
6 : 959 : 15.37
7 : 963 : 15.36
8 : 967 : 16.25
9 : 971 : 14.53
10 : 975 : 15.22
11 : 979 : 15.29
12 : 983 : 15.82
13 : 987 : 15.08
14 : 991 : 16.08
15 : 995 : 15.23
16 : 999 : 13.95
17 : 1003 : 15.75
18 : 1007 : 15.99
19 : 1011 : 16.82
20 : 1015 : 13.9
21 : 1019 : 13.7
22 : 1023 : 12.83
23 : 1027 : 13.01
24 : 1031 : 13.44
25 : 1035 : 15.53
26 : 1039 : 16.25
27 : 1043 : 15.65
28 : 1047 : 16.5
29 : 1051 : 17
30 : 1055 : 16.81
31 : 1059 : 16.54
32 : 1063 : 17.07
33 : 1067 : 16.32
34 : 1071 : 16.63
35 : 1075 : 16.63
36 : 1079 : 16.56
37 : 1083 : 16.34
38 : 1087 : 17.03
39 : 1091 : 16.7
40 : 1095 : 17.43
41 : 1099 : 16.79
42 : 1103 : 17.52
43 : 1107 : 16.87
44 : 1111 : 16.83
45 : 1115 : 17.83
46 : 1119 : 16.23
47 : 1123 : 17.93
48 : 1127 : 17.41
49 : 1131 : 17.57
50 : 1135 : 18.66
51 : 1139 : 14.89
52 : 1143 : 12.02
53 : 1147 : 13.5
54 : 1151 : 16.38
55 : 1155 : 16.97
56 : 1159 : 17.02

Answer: 2.7 Hz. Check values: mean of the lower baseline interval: 15.3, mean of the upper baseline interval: 17.1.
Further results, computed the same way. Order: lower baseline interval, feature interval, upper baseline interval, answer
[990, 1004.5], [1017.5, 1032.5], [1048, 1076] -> 2.5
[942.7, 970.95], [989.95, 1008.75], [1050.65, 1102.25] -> 0.6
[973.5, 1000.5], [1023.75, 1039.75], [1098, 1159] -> 1.4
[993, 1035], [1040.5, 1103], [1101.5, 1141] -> -3.0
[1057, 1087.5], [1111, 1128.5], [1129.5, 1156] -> -1.5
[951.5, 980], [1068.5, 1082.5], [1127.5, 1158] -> -0.8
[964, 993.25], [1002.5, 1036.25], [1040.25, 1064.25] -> 3.3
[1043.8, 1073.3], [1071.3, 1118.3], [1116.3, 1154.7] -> -1.5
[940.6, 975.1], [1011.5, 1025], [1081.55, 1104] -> 1.8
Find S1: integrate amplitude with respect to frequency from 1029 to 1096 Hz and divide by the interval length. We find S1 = 16.4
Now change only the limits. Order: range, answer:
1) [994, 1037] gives 14.5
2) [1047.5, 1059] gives 16.8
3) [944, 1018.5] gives 15.3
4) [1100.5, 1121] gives 17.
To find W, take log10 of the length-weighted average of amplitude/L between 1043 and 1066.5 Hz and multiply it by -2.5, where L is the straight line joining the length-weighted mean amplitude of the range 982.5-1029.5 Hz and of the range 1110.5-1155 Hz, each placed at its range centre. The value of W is -0.087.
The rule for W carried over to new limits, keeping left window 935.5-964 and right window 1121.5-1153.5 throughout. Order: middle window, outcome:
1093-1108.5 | -0.084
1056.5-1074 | -0.060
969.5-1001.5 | 0.019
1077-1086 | -0.047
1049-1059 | -0.075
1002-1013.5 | -0.042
